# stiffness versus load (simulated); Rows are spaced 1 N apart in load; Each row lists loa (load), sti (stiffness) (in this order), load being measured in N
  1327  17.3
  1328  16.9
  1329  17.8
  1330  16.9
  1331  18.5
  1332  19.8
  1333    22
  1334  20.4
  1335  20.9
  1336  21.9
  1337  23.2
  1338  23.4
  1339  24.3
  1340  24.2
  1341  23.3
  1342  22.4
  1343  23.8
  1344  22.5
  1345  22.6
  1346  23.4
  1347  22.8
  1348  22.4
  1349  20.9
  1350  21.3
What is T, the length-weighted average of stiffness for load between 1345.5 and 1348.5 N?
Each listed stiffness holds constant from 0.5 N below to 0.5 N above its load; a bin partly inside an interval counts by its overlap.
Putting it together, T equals 22.9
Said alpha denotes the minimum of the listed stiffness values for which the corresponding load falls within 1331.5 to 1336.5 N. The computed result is 19.8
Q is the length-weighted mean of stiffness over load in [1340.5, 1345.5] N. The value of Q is 22.9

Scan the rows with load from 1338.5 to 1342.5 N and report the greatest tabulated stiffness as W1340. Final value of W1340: 24.3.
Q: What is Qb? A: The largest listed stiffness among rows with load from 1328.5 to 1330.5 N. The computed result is 17.8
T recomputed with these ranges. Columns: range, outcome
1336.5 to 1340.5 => 23.8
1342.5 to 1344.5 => 23.1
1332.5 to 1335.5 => 21.1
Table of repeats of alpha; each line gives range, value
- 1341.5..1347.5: 22.4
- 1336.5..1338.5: 23.2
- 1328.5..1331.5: 16.9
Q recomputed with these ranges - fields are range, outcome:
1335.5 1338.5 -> 22.8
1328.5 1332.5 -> 18.2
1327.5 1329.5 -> 17.4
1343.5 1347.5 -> 22.8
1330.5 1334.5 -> 20.2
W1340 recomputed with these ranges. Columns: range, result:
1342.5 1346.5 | 23.8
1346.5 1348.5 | 22.8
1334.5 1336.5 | 21.9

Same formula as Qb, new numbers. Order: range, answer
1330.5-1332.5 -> 19.8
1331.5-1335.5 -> 22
